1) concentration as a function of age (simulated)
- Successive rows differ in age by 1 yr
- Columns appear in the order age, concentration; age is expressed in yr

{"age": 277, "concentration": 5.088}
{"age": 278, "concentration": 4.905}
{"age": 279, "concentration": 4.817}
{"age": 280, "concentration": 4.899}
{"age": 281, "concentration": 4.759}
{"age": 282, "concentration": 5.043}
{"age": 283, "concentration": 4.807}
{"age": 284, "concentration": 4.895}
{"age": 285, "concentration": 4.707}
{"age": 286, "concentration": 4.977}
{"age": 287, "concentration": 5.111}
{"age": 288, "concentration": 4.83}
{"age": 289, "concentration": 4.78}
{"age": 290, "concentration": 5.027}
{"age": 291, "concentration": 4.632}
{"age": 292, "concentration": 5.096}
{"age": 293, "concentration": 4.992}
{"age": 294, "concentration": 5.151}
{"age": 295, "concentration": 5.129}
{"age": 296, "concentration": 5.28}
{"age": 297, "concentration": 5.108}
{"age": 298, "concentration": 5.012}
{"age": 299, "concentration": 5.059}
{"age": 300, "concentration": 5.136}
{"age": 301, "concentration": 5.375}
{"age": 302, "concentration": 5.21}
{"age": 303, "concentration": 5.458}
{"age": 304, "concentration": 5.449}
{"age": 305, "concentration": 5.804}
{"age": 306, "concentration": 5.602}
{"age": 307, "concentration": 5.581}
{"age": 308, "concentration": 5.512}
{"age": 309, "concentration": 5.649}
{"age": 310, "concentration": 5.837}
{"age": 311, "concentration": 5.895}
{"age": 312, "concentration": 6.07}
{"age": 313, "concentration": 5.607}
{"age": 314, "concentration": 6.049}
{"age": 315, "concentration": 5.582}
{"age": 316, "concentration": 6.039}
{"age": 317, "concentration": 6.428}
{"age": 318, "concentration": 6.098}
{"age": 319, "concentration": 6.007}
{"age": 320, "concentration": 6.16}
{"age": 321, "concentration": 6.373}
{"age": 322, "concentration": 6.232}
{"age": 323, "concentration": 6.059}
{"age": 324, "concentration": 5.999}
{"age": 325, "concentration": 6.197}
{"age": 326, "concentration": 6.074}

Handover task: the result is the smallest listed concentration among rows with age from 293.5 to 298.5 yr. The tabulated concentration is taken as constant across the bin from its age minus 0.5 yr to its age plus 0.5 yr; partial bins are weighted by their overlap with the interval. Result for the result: 5.012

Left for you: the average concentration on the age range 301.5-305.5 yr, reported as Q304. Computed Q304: 5.48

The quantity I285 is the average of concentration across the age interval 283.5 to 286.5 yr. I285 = 4.86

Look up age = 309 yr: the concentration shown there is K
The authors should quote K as 5.649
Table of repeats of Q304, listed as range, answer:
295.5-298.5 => 5.13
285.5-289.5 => 4.92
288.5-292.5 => 4.88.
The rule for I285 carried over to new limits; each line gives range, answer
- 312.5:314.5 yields 5.83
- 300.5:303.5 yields 5.35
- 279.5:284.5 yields 4.88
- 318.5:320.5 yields 6.08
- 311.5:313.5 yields 5.84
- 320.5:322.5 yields 6.3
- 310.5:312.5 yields 5.98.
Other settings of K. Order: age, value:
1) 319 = 6.007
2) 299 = 5.059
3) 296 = 5.28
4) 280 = 4.899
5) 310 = 5.837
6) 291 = 4.632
